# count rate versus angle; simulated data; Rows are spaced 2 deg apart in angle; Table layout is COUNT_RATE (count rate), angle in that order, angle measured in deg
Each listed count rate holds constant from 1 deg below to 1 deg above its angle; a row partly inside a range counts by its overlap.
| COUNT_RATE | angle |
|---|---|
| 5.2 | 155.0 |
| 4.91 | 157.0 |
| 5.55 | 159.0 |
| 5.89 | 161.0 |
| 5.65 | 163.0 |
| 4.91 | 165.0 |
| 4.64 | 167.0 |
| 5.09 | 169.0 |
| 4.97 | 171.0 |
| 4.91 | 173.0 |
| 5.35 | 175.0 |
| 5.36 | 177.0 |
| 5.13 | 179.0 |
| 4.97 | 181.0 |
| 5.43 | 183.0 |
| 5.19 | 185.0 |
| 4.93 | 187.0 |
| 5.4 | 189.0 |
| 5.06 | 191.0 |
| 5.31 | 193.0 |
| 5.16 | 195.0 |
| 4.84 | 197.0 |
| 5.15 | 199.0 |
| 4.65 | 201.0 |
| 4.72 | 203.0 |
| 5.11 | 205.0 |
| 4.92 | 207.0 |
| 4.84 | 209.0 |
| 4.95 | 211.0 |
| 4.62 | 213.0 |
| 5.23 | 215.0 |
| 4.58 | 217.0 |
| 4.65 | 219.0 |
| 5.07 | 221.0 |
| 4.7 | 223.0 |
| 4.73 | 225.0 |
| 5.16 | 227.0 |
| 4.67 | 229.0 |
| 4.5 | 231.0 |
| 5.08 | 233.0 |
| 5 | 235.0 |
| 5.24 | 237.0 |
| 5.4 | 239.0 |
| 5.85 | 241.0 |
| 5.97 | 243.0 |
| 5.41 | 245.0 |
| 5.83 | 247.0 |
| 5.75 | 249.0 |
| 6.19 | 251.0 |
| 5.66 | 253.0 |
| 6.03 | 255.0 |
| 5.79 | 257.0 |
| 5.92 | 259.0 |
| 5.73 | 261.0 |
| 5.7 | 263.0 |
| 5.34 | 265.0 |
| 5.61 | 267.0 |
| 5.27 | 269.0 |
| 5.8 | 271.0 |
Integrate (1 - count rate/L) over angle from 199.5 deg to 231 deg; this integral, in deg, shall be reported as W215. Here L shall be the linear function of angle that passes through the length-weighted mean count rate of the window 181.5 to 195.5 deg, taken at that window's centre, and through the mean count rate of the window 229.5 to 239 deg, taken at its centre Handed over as 1.51 deg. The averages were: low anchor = 5.2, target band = 4.83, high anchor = 4.99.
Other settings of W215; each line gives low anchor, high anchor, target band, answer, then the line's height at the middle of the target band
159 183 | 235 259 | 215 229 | 1.8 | 5.54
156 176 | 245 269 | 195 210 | 1.4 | 5.41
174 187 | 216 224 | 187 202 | -0.1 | 5.05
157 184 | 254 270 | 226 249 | 1.0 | 5.55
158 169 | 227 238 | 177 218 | 0.8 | 5.12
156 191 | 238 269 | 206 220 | 1.6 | 5.46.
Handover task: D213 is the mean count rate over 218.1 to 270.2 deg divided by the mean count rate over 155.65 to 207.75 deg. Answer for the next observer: 1.05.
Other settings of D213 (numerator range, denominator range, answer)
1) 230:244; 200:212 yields 1.09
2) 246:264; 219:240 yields 1.18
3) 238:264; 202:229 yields 1.19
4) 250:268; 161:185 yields 1.12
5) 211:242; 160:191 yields 0.96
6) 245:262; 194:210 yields 1.19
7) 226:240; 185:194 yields 0.97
